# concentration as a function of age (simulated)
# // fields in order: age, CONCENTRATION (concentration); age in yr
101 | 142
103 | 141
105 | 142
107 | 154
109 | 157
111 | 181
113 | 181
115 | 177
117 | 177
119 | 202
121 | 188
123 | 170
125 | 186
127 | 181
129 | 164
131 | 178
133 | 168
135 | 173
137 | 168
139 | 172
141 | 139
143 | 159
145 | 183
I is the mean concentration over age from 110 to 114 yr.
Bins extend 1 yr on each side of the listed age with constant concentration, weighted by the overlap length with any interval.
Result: 181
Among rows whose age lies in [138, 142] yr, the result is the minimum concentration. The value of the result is 139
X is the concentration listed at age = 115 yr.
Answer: 177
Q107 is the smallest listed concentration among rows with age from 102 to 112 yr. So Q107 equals 141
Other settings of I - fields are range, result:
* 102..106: 142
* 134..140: 171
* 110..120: 184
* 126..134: 173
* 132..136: 170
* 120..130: 178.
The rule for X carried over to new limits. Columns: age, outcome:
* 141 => 139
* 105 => 142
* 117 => 177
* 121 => 188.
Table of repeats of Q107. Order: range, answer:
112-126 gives 170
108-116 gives 157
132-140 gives 168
